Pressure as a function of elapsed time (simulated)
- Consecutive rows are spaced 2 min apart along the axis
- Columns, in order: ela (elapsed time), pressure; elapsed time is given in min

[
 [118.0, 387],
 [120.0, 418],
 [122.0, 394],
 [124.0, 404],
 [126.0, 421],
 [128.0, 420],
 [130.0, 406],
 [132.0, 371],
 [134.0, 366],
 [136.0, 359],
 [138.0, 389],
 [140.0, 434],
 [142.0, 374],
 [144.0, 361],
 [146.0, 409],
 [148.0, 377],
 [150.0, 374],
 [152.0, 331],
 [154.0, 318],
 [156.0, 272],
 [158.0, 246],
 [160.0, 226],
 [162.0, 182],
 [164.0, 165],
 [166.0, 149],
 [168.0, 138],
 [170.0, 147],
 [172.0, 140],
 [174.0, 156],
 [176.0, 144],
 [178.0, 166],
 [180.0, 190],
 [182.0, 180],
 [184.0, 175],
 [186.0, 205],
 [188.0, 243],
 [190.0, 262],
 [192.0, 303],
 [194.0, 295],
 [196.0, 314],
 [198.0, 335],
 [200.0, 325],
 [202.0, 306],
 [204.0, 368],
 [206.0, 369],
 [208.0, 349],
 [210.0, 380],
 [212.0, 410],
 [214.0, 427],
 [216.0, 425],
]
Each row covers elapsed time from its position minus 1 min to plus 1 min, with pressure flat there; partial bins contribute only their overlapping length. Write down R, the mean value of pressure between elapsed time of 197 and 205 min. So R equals 334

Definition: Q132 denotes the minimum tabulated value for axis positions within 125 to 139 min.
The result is 359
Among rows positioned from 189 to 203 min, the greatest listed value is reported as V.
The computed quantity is 335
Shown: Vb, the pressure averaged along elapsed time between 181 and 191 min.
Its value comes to 213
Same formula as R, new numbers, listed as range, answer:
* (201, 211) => 354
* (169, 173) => 144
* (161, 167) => 165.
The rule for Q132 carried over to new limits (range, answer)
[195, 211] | 306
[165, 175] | 138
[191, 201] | 295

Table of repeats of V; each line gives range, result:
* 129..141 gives 434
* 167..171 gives 147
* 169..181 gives 190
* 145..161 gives 409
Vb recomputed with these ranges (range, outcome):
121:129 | 410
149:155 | 341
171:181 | 159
